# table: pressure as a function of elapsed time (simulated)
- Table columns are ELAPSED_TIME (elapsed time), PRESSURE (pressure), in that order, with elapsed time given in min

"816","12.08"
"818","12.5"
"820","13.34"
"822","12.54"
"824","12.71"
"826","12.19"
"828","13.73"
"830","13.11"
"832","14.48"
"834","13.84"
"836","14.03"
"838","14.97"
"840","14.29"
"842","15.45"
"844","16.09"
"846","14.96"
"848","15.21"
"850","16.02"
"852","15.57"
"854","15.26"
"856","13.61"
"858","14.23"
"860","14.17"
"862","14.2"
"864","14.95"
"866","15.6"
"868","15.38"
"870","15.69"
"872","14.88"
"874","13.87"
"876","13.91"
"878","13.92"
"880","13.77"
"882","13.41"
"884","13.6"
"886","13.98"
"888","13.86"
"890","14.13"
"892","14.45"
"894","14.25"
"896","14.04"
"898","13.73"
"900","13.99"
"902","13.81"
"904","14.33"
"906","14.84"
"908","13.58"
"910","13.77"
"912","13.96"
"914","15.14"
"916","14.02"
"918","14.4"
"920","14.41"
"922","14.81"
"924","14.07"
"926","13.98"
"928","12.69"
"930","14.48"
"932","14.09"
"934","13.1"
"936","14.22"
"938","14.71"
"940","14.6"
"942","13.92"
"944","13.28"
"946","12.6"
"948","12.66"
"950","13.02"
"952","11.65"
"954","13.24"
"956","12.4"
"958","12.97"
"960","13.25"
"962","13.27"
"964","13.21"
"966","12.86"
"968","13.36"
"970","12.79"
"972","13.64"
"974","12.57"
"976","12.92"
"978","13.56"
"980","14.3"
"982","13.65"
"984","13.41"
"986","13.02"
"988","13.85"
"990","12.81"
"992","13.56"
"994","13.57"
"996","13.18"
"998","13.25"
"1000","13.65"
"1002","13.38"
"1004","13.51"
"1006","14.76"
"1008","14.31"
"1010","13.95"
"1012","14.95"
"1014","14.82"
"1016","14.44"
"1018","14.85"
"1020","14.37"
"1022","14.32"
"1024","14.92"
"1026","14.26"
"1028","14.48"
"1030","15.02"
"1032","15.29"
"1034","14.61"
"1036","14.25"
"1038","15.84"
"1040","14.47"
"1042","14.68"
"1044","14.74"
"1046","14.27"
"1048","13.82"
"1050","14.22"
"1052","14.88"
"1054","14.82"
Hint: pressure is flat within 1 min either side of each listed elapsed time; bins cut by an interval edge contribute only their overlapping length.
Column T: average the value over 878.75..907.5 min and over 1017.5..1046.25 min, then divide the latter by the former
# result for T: 1.0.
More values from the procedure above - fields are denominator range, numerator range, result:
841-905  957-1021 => 0.94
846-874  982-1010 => 0.91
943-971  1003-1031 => 1.12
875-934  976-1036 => 1.00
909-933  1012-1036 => 1.04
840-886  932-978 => 0.90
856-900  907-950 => 0.97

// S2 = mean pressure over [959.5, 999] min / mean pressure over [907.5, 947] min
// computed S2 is 0.95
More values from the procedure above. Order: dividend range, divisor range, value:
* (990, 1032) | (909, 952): 1.02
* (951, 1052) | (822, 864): 0.96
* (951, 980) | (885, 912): 0.93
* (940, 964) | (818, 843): 0.95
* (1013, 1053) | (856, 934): 1.03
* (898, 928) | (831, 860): 0.95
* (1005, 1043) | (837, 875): 0.98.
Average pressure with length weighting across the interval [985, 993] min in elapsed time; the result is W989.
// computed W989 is 13.3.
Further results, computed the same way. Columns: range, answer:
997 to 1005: 13.4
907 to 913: 13.8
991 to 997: 13.4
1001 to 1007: 13.9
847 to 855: 15.5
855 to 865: 14.2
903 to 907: 14.6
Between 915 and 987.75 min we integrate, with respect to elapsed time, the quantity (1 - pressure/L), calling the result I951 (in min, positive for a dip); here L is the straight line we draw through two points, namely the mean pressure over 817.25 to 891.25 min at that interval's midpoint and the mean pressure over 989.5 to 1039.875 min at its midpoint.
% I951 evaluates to 4.0 min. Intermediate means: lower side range 14.3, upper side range 14.3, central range 13.5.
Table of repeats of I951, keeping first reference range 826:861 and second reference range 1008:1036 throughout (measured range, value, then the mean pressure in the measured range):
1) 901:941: 1.2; 14.2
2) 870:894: 0.9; 14.1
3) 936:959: 2.2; 13.2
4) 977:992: 1.1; 13.5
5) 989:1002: 1.1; 13.3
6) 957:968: 1.1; 13.1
